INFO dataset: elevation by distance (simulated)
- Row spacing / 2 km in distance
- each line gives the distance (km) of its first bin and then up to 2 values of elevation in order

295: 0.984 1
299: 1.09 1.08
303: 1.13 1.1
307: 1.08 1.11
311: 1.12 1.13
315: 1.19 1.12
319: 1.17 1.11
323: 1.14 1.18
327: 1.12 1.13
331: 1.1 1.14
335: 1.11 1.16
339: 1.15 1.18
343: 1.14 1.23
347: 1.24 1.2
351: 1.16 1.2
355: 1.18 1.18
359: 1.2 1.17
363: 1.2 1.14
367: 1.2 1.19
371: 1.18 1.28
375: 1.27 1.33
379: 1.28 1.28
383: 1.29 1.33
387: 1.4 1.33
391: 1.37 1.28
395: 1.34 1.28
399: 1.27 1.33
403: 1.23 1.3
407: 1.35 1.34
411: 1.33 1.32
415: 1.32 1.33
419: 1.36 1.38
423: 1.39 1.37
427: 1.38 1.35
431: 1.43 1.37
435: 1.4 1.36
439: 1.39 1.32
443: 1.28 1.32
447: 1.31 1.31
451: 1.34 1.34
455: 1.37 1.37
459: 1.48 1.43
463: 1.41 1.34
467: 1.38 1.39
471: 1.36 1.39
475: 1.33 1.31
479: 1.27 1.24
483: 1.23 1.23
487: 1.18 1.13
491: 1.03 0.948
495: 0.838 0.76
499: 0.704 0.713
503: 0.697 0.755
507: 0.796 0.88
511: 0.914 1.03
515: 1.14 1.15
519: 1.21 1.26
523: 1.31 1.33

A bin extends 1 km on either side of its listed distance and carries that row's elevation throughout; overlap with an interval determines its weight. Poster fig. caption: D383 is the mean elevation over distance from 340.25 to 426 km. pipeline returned 1.27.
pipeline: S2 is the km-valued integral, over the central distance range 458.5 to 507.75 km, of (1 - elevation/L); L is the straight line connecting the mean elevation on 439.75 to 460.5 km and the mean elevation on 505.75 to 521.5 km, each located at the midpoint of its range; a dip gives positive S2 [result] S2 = 2.7 km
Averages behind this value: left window 1.35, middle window 1.13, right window 1.04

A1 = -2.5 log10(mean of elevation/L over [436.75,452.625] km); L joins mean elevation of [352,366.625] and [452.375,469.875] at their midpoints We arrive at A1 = 0.02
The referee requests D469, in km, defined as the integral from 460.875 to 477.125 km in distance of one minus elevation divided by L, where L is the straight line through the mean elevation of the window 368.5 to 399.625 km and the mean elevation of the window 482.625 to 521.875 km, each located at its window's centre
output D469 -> -4.7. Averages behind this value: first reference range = 1.3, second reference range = 0.975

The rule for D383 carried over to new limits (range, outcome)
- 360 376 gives 1.2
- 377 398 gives 1.32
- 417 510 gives 1.23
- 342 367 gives 1.19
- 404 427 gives 1.35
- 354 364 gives 1.19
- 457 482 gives 1.36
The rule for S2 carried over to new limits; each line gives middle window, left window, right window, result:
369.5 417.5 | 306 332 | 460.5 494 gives -4.4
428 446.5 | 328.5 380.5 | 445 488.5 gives -0.9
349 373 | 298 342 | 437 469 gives 0.3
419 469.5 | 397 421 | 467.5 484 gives -1.9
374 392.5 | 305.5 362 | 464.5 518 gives -3.1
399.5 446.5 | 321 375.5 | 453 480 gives -1.7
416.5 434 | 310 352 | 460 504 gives -3.4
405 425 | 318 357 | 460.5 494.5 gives -2.1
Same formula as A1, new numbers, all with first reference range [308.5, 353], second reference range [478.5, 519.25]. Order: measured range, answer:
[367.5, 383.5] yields -0.14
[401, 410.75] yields -0.21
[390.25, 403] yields -0.20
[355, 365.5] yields -0.05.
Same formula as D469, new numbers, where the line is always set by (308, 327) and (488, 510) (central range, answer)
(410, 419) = -3.2 km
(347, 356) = -0.9 km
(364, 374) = -1.4 km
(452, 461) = -4.8 km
